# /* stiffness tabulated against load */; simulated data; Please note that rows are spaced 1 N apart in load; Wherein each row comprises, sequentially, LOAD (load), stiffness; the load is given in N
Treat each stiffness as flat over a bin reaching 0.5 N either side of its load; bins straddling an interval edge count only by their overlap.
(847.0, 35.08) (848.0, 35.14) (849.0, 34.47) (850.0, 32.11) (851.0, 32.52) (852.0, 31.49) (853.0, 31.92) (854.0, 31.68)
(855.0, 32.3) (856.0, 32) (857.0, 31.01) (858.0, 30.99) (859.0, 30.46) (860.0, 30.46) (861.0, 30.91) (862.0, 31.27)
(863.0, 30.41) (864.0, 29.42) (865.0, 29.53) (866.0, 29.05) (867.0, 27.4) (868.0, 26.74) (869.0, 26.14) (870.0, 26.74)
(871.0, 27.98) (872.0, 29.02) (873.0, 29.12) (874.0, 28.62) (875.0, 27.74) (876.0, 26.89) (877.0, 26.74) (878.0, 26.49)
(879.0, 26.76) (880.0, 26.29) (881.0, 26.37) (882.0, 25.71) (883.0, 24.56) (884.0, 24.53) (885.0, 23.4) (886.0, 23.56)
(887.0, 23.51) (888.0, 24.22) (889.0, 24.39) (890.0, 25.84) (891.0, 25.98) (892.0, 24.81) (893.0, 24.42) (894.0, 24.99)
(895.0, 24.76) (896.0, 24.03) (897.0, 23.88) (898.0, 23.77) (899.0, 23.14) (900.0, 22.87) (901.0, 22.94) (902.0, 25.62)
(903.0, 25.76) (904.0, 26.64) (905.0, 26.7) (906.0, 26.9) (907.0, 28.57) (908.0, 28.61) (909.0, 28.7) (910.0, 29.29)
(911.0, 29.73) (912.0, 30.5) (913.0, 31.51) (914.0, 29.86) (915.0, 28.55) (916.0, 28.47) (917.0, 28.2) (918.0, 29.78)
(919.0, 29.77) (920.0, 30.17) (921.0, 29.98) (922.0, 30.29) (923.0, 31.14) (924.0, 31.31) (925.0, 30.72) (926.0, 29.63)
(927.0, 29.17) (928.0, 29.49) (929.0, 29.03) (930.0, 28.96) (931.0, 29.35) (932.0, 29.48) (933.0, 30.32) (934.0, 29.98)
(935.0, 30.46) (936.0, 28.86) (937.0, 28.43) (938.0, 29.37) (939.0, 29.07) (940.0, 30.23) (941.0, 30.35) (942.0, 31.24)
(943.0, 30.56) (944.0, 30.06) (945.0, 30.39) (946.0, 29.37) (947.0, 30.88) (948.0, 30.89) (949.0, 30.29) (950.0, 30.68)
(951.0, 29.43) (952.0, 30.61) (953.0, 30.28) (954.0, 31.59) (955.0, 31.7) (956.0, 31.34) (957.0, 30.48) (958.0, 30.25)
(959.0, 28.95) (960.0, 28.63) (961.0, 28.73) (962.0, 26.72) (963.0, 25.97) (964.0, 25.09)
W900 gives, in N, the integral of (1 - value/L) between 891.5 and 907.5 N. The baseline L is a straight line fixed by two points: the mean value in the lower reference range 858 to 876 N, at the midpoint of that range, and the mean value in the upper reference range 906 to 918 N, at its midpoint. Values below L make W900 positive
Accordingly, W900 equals 2.3 N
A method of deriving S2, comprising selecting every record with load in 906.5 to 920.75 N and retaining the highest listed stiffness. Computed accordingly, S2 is 31.51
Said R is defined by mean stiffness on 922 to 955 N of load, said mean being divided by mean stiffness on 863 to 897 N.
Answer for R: 1.15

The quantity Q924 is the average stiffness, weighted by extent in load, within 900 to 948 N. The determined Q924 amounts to 29.2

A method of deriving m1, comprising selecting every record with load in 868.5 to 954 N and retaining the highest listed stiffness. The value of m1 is 31.59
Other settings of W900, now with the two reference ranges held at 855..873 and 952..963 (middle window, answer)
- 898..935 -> 1.3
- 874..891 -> 2.3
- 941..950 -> -0.2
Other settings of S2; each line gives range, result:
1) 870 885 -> 29.12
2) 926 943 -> 31.24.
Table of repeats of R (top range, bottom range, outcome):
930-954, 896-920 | 1.10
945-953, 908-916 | 1.02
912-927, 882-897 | 1.22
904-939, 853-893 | 1.06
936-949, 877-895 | 1.20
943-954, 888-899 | 1.23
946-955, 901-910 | 1.13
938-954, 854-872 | 1.02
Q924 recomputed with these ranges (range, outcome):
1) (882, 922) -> 26.5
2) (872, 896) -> 25.7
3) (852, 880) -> 29.2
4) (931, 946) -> 29.9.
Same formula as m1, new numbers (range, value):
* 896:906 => 26.9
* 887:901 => 25.98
